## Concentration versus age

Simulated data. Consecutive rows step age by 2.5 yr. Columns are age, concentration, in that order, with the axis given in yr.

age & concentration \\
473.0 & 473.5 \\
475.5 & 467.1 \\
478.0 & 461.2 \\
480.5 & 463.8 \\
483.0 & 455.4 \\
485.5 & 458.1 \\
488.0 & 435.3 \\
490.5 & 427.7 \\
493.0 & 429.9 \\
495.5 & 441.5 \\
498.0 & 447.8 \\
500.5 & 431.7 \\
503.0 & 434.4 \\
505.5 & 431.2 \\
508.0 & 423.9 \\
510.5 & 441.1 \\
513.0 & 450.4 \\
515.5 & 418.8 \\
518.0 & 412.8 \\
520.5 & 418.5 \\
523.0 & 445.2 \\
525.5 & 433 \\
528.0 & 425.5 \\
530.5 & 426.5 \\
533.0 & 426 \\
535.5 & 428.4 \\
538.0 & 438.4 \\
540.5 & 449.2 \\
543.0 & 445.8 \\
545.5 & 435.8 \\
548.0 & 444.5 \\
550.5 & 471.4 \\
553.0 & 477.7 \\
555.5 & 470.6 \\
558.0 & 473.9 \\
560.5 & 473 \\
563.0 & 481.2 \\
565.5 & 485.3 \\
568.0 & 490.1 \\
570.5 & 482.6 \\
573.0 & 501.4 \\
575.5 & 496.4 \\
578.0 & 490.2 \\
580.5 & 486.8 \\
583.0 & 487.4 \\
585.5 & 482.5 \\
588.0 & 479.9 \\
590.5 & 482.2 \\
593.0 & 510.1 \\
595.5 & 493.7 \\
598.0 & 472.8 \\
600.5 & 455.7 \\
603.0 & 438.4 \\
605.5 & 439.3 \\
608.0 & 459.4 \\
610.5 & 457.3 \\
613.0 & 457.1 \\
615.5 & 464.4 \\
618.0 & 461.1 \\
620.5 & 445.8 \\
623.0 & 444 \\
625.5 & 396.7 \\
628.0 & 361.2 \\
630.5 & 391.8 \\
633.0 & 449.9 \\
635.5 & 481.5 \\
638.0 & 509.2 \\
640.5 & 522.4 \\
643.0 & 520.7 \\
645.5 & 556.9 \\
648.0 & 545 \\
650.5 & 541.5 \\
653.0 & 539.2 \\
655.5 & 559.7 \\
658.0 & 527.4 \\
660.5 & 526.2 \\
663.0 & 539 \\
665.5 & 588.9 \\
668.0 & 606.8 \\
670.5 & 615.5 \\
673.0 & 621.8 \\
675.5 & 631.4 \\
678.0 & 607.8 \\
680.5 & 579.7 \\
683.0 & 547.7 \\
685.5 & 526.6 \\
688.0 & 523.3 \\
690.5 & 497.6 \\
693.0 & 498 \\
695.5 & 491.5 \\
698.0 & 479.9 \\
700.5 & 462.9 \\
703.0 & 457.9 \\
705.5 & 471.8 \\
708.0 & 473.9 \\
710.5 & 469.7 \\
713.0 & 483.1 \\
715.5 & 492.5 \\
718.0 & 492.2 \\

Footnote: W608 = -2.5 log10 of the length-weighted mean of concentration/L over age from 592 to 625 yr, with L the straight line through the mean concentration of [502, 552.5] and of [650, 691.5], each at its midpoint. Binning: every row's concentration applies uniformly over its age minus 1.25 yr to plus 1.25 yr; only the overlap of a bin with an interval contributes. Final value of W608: 0.109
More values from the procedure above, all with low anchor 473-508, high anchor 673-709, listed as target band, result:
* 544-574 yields 0.00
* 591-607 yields 0.04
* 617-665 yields 0.02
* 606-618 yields 0.08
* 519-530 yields 0.07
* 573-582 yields -0.03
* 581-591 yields 0.00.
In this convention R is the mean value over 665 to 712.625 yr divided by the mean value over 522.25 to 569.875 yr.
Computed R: 1.17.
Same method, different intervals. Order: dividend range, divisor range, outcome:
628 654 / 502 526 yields 1.16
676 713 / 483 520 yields 1.17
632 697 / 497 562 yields 1.23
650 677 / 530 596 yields 1.22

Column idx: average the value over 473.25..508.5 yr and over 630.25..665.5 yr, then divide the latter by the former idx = 1.17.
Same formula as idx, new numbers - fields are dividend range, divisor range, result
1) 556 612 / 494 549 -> 1.10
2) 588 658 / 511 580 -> 1.05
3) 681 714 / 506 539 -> 1.15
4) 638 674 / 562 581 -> 1.14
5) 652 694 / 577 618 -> 1.19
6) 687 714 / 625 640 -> 1.10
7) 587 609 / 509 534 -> 1.09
